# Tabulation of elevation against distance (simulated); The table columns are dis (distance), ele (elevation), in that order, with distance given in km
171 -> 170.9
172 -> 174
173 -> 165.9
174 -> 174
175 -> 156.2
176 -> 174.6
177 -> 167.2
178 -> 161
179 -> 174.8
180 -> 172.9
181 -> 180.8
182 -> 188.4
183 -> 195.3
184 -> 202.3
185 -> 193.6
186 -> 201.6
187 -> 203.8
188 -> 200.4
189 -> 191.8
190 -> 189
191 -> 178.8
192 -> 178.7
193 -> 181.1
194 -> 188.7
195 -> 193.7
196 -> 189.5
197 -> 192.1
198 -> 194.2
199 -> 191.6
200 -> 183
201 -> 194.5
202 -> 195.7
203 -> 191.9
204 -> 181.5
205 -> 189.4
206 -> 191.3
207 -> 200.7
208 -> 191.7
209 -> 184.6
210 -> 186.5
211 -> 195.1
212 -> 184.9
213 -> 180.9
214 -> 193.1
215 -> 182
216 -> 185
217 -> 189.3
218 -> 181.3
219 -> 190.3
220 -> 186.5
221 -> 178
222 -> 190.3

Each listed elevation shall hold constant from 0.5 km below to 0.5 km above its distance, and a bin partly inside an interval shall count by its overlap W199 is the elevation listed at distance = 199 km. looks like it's 191.6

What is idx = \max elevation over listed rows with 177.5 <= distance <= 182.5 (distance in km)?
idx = 188.4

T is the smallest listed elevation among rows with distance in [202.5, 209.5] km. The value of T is 181.5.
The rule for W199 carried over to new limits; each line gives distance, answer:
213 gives 180.9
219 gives 190.3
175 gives 156.2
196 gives 189.5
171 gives 170.9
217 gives 189.3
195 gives 193.7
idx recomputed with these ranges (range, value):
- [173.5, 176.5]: 174.6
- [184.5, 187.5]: 203.8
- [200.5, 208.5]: 200.7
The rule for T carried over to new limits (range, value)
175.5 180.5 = 161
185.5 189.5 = 191.8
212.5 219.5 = 180.9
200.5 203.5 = 191.9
